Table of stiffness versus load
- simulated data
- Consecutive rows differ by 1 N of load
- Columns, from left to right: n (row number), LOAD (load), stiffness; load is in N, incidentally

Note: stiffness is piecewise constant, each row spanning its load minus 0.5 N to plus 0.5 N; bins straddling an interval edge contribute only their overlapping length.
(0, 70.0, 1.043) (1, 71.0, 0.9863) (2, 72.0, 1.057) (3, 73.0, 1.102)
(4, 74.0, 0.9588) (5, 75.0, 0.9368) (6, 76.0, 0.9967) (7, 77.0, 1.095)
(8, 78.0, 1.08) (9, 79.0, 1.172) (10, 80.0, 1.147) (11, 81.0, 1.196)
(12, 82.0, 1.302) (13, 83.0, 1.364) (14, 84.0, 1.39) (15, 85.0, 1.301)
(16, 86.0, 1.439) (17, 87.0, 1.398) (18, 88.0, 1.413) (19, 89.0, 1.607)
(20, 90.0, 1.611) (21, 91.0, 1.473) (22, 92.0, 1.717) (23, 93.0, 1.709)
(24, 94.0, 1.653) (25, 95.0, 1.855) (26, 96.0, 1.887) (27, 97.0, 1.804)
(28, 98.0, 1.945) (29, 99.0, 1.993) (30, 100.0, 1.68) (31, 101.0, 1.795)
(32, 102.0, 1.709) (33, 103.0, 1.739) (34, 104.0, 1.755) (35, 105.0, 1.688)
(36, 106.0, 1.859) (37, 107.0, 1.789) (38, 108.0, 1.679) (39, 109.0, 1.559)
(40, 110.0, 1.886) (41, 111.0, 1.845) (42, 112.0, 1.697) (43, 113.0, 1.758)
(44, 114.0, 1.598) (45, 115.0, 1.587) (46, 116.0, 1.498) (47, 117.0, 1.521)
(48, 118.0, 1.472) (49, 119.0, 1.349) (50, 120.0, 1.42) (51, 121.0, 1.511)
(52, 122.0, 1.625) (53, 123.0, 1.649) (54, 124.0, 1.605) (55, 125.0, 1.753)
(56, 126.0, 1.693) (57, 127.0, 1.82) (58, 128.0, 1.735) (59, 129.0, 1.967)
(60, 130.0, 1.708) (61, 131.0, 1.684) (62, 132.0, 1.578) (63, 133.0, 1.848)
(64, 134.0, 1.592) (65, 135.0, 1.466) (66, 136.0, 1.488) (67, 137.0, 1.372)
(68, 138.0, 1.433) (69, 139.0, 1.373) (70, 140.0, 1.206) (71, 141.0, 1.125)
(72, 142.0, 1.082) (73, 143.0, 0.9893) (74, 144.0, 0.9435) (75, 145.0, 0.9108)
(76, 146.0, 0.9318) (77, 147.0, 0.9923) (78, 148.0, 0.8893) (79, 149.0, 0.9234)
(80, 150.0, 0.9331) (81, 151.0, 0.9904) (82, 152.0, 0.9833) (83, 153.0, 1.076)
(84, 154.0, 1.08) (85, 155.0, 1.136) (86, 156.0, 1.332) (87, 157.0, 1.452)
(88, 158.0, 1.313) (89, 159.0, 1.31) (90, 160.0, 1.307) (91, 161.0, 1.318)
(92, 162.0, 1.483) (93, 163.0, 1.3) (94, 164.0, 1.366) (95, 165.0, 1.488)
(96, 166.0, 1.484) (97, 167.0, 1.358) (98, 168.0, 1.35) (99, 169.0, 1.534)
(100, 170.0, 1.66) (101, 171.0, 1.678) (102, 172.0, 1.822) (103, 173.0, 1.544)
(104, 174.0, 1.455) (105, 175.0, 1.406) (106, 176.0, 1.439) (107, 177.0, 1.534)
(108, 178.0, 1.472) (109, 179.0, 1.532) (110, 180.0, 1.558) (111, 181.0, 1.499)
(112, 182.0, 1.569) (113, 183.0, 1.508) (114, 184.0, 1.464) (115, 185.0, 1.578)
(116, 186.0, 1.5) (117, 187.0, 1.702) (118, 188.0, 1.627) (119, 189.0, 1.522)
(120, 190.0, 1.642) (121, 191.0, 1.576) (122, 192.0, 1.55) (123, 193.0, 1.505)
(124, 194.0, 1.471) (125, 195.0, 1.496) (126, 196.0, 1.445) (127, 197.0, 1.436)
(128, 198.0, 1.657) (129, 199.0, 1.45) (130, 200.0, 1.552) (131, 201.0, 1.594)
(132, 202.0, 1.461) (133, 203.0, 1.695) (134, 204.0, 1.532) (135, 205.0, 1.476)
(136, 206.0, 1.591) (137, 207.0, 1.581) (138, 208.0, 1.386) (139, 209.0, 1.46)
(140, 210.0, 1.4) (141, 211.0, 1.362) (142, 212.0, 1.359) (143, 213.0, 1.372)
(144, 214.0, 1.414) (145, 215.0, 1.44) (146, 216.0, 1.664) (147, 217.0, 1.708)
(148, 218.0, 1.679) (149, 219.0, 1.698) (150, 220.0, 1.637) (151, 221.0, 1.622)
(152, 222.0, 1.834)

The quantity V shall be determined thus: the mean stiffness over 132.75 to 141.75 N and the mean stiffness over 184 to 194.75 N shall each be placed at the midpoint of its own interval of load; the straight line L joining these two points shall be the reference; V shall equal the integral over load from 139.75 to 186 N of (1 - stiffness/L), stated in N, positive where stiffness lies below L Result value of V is 5.49 N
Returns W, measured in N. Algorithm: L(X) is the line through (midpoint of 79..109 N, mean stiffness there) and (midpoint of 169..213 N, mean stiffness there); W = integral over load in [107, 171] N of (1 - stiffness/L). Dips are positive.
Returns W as 6.3 N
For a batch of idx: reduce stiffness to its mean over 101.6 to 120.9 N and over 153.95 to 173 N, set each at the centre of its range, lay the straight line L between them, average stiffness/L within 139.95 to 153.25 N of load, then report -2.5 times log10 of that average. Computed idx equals 0.448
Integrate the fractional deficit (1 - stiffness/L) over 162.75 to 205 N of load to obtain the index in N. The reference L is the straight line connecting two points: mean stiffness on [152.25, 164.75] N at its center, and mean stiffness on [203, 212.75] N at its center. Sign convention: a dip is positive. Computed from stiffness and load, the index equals -4.4 N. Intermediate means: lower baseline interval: 1.29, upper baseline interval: 1.47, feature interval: 1.52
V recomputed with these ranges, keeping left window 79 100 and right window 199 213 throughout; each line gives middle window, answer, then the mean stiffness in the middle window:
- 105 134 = -2.4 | 1.67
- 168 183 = -0.4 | 1.54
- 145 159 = 4.0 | 1.08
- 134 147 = 2.8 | 1.2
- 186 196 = -0.4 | 1.56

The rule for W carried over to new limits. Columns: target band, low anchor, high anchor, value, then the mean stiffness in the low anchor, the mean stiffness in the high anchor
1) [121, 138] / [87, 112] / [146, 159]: -3.50 N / 1.73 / 1.09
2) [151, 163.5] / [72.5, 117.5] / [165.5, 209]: 2.34 N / 1.54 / 1.53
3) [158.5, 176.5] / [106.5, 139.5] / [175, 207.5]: 1.20 N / 1.62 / 1.54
